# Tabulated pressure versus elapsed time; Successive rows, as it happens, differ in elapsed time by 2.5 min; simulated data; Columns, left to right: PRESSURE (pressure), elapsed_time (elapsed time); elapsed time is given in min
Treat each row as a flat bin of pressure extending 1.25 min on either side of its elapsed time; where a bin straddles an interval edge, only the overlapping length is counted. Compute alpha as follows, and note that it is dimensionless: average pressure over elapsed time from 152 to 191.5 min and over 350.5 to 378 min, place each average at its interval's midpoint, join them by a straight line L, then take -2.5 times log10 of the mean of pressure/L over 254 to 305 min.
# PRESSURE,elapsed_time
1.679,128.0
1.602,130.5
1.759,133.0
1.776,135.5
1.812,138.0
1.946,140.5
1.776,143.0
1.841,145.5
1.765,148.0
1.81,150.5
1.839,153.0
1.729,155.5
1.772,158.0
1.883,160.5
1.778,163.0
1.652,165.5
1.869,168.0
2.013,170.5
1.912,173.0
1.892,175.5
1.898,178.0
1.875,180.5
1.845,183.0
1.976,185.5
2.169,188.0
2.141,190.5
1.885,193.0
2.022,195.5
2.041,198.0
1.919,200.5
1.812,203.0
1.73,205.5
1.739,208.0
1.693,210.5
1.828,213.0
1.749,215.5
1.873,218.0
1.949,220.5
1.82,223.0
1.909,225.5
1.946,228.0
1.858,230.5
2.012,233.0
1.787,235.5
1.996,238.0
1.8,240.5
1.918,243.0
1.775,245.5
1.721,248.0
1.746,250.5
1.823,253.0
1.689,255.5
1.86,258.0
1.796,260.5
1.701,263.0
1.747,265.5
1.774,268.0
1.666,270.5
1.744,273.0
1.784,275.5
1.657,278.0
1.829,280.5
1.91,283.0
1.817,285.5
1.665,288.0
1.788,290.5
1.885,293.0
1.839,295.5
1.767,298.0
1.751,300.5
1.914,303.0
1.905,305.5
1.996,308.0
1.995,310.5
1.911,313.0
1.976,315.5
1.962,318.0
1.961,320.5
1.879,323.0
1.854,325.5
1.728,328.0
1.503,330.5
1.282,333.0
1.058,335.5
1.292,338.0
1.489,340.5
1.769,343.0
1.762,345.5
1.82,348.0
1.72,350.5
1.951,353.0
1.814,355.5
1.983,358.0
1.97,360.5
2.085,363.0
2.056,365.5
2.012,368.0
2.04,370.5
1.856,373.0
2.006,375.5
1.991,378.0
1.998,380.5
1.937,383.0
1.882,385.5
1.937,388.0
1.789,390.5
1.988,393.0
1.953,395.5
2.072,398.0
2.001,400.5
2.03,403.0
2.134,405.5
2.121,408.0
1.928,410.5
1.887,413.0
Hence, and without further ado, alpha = 0.088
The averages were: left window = 1.89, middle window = 1.78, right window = 1.97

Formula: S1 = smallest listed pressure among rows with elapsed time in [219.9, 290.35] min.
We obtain 1.657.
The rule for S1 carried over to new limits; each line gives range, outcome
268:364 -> 1.058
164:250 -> 1.652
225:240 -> 1.787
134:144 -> 1.776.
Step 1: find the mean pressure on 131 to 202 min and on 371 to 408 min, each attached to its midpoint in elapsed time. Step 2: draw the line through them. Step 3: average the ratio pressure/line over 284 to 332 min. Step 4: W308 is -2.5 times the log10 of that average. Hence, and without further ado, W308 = 0.05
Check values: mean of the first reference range 1.88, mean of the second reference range 1.98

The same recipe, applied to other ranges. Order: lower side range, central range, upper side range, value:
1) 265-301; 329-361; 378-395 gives 0.14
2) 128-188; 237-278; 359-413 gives 0.07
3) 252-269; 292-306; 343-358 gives -0.03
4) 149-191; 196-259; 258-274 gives -0.02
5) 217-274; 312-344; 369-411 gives 0.15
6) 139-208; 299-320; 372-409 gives 0.01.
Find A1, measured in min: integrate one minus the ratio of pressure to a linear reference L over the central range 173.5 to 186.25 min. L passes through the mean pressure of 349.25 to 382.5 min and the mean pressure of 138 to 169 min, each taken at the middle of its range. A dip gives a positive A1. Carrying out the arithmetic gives -0.5 min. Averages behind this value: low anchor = 1.8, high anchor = 1.96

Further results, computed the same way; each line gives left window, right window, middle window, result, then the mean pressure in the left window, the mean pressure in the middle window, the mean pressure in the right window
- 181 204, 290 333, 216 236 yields 0.5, 1.98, 1.89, 1.84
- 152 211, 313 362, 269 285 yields 0.2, 1.88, 1.77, 1.73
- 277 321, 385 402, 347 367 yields -0.1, 1.86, 1.93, 1.95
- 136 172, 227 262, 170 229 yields -2.3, 1.82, 1.9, 1.84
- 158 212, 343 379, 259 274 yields 1.3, 1.89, 1.74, 1.93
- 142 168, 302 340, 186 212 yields -2.0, 1.79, 1.92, 1.74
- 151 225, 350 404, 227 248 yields 0.2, 1.87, 1.88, 1.96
